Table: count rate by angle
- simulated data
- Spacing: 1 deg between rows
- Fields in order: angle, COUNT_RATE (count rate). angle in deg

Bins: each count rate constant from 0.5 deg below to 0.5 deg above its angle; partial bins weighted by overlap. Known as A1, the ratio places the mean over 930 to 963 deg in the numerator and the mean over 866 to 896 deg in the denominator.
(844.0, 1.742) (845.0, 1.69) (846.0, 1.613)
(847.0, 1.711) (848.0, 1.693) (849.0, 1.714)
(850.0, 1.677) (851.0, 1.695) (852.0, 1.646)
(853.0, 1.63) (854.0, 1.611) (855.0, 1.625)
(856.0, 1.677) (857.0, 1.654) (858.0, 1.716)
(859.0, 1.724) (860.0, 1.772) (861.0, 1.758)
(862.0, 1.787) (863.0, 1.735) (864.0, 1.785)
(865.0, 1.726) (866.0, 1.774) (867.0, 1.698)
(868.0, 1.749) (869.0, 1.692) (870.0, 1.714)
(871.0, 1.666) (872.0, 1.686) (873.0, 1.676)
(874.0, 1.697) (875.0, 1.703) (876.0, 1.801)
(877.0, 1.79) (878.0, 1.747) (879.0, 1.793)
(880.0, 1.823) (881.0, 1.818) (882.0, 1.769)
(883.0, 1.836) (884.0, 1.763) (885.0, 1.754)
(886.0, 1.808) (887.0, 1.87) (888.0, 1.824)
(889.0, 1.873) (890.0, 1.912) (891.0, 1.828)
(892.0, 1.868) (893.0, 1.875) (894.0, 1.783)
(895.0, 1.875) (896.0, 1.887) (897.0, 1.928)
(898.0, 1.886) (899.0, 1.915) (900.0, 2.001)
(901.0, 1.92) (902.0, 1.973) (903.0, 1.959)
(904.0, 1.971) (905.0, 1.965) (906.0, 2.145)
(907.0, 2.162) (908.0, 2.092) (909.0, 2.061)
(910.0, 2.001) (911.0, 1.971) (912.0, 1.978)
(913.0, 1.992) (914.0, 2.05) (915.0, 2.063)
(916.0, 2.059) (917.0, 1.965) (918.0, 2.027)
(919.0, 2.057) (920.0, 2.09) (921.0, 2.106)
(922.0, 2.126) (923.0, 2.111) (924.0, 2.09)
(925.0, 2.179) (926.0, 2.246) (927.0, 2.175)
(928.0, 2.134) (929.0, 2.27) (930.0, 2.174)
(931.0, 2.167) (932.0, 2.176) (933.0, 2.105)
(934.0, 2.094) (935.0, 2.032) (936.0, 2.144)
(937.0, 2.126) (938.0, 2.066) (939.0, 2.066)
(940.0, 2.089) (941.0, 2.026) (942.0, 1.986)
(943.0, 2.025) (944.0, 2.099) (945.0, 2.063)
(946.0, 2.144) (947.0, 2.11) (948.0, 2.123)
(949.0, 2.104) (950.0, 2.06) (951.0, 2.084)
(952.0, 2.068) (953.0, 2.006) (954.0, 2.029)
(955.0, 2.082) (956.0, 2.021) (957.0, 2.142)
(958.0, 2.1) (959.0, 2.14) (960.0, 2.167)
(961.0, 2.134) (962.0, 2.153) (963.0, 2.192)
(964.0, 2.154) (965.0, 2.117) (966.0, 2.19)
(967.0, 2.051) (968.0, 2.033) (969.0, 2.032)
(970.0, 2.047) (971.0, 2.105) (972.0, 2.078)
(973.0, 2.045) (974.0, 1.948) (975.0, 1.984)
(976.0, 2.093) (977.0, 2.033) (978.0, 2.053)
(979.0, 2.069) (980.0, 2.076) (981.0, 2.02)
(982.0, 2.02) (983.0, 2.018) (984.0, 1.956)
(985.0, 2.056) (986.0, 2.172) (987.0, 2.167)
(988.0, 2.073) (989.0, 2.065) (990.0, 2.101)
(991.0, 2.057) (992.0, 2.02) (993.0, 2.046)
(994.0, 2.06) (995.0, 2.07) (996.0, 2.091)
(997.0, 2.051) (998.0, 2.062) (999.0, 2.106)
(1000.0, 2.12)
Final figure 1.17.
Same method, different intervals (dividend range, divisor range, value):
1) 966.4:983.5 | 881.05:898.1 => 1.11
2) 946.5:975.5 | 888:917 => 1.06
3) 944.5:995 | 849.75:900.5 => 1.17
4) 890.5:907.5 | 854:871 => 1.13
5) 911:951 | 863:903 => 1.16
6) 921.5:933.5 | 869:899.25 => 1.20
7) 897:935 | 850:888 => 1.19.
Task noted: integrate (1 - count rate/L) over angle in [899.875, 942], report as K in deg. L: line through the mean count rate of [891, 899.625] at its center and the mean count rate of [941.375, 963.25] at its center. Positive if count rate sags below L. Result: -2.2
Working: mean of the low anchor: 1.88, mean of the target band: 2.08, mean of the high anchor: 2.09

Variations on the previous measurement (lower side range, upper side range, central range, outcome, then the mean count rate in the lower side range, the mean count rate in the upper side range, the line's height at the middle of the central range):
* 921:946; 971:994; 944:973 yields -0.18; 2.12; 2.05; 2.08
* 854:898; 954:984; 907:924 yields -1.34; 1.77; 2.08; 1.9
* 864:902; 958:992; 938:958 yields -0.73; 1.81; 2.08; 2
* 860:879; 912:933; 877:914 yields 0.24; 1.74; 2.11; 1.92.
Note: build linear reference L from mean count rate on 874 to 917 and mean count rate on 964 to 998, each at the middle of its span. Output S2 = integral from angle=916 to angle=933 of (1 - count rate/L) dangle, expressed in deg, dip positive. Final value -1.5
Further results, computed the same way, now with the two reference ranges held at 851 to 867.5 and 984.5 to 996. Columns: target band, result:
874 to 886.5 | -0.09 deg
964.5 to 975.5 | -0.19 deg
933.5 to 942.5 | -0.64 deg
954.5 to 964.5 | -0.68 deg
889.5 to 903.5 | -0.67 deg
